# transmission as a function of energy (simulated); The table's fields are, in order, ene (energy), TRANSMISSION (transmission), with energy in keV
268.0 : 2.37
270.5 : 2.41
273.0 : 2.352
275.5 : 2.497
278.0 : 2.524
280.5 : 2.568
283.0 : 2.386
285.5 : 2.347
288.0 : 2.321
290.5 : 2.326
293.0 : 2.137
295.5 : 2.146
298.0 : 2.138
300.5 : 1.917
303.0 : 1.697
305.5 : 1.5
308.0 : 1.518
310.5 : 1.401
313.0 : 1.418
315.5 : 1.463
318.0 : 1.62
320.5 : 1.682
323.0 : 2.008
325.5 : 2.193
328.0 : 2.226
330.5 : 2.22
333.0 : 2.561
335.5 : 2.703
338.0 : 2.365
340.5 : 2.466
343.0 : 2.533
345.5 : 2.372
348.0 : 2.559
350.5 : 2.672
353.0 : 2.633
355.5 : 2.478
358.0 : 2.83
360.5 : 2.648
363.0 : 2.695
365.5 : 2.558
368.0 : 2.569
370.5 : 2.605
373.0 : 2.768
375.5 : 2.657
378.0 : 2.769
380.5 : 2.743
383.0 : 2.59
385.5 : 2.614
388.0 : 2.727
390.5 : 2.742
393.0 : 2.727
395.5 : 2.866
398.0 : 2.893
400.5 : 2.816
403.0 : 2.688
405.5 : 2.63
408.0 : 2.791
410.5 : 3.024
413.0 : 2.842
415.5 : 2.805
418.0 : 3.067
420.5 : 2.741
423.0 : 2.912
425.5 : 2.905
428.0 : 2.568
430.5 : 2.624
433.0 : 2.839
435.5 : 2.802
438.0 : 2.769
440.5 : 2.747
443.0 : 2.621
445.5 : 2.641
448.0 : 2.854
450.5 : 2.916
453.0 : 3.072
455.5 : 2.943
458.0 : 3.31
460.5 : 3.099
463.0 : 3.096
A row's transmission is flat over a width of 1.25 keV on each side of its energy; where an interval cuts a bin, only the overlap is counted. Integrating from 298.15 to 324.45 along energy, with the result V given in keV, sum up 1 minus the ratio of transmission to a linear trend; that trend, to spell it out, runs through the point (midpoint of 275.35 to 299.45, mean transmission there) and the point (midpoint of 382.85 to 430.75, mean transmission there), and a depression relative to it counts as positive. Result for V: 8.4 keV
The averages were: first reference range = 2.33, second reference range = 2.79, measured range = 1.65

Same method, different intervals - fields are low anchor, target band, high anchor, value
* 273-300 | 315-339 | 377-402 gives 3.6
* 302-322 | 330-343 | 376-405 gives -3.9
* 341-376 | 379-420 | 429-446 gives -1.8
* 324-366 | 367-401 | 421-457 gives -1.1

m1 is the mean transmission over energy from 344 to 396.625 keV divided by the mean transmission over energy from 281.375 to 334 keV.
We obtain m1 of 1.4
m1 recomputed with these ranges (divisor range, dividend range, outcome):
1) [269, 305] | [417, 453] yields 1.24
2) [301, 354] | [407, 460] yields 1.37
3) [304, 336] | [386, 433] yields 1.50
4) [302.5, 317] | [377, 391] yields 1.81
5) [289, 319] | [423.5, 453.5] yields 1.56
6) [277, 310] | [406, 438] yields 1.34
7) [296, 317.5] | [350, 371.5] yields 1.60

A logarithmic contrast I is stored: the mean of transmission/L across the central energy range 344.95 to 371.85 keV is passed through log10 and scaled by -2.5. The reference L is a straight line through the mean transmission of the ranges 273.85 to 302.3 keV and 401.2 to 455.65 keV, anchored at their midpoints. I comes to -0.03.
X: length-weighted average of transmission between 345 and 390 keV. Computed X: 2.64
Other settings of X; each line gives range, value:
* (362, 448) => 2.75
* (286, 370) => 2.2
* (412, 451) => 2.79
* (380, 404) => 2.74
